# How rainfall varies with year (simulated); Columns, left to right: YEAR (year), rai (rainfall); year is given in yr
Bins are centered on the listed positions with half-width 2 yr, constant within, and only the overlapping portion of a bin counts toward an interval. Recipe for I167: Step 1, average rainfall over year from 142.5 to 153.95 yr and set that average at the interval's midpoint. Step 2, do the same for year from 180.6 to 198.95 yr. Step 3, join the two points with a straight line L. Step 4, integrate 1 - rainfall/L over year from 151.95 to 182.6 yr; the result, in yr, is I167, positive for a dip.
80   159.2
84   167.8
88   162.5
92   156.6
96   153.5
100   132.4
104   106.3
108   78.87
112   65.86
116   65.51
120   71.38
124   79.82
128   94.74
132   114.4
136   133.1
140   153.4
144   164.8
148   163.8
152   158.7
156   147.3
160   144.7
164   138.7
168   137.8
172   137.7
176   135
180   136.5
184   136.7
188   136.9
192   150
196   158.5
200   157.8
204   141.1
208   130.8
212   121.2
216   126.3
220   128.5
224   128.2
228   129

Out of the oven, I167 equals 2.7 yr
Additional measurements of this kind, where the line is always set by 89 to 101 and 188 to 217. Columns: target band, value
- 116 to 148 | 6.74 yr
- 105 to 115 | 4.95 yr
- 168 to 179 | 0.52 yr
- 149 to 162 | -0.56 yr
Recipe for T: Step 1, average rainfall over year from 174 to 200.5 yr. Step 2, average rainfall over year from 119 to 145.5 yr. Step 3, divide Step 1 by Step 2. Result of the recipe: 1.23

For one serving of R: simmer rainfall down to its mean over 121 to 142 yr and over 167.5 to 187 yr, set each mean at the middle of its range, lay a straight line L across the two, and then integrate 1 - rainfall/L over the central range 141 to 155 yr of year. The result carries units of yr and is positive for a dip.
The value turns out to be -4.5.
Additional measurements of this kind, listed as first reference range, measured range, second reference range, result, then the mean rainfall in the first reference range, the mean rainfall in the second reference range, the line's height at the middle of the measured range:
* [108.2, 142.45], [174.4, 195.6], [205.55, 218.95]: -4.1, 97.2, 127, 118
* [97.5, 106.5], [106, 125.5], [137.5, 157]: 8.7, 119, 158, 131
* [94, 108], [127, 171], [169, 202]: -2.3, 123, 143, 135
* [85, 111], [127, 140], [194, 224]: 1.1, 131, 137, 133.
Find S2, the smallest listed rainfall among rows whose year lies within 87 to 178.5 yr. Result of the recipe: 65.51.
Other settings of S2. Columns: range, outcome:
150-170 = 137.8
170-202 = 135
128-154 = 94.74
